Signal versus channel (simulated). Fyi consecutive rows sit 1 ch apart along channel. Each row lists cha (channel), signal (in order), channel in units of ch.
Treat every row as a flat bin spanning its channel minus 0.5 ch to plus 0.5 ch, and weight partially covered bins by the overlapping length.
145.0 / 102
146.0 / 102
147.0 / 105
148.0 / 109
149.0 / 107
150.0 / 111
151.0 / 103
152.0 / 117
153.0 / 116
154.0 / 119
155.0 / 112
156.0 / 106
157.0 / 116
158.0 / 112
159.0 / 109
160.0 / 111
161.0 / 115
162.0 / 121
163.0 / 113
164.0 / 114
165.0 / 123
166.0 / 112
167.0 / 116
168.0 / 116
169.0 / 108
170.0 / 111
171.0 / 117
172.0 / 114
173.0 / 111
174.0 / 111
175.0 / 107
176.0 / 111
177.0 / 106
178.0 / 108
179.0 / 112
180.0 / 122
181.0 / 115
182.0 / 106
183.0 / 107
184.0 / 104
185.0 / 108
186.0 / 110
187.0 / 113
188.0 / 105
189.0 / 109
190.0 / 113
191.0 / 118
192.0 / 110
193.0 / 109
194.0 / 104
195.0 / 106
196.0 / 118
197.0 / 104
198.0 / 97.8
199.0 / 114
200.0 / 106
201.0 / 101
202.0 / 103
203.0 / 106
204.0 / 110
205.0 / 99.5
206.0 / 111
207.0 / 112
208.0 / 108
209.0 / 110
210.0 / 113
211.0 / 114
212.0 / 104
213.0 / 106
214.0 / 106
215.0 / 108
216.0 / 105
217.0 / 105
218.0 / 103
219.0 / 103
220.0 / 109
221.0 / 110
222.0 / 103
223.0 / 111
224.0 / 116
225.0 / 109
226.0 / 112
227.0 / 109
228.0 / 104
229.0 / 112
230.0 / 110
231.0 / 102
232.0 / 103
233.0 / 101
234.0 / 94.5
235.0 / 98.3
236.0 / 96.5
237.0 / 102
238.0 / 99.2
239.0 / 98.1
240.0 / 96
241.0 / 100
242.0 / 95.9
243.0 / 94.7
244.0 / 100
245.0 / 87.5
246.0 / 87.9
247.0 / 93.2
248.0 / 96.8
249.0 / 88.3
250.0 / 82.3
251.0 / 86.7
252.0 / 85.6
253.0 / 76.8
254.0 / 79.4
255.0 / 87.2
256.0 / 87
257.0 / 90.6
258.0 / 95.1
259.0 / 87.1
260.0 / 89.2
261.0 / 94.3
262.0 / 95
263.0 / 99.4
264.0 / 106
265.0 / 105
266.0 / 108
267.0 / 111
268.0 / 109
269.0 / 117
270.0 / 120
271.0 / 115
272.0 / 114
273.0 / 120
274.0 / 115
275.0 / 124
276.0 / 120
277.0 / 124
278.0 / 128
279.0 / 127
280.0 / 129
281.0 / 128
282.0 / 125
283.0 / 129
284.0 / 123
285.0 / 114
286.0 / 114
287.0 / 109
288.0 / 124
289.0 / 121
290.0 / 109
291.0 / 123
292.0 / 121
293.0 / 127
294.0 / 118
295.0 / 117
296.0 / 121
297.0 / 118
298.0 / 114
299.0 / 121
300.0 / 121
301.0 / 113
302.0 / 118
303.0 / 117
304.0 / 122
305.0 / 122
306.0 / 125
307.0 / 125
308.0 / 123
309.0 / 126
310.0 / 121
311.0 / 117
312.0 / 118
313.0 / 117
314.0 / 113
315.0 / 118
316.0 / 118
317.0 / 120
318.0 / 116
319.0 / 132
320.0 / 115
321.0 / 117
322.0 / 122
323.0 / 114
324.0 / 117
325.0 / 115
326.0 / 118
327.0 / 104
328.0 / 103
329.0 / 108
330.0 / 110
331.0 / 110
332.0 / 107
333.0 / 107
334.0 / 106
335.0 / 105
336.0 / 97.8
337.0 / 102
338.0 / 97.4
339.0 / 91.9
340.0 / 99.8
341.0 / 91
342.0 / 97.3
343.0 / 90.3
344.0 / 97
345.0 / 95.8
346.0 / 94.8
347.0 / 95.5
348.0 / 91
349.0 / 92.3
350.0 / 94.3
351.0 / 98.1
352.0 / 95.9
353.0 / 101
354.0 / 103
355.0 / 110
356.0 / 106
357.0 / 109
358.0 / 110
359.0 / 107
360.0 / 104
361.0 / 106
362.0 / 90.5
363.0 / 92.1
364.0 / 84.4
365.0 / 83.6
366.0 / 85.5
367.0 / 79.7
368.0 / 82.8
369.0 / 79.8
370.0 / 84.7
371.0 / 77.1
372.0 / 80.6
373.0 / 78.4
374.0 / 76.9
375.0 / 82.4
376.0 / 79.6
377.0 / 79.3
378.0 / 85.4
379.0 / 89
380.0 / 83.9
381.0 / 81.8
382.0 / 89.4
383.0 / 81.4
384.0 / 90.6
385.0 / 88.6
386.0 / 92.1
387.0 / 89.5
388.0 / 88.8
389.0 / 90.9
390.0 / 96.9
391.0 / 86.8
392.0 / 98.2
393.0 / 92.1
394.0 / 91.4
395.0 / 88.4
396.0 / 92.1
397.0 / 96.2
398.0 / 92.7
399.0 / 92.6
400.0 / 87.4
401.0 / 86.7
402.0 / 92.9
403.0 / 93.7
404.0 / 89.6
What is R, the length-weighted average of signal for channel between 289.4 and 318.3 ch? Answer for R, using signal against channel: 119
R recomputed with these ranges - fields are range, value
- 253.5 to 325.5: 115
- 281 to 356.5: 112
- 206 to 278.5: 103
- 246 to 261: 87.8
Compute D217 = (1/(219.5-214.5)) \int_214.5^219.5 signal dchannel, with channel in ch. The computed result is 105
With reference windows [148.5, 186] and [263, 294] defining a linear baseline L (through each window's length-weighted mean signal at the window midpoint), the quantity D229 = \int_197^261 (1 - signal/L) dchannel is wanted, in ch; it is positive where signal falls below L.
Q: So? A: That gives 8.3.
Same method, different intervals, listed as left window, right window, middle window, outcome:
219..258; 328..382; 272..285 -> -3.6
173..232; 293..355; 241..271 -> 3.8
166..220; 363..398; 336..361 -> -2.5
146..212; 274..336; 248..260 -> 3.0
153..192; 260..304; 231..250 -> 3.1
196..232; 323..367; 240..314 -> -4.3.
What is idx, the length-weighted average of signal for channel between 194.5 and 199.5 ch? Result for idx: 108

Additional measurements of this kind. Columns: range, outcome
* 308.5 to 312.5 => 120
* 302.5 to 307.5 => 122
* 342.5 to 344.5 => 93.7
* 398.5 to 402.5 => 89.9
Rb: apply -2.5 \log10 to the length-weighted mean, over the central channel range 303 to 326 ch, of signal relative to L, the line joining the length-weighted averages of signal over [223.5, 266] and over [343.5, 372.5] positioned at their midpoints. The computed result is -0.25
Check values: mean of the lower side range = 96.6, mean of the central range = 120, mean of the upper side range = 94.2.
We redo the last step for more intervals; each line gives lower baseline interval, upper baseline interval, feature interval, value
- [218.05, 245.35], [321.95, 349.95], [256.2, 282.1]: -0.08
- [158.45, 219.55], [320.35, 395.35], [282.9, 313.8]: -0.19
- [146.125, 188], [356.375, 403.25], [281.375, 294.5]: -0.21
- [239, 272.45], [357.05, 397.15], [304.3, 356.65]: -0.18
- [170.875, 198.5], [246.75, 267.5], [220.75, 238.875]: -0.06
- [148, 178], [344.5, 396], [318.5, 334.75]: -0.18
